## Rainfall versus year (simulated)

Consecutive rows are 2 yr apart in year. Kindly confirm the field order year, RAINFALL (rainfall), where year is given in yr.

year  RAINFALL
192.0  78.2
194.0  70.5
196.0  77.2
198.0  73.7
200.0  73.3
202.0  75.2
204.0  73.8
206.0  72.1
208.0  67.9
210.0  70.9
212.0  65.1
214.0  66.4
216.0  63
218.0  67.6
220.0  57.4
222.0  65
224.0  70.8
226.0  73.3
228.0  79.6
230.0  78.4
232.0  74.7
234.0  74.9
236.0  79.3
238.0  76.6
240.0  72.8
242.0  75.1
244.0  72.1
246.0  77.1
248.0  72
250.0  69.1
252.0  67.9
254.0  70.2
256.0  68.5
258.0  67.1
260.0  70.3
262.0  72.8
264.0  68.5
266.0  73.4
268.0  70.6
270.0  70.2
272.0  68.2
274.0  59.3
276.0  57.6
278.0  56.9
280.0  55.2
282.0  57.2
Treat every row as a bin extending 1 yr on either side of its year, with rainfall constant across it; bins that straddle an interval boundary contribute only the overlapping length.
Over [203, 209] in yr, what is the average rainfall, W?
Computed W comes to 71.3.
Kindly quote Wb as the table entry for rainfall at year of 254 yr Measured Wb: 70.2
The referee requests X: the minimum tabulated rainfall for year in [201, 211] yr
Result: 67.9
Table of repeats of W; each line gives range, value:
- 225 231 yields 77.1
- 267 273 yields 69.7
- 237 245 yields 74.1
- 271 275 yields 63.8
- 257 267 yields 70.4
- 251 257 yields 68.9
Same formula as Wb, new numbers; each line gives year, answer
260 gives 70.3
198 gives 73.7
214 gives 66.4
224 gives 70.8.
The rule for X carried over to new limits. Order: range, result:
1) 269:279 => 56.9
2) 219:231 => 57.4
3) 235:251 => 69.1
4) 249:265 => 67.1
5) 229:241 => 72.8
